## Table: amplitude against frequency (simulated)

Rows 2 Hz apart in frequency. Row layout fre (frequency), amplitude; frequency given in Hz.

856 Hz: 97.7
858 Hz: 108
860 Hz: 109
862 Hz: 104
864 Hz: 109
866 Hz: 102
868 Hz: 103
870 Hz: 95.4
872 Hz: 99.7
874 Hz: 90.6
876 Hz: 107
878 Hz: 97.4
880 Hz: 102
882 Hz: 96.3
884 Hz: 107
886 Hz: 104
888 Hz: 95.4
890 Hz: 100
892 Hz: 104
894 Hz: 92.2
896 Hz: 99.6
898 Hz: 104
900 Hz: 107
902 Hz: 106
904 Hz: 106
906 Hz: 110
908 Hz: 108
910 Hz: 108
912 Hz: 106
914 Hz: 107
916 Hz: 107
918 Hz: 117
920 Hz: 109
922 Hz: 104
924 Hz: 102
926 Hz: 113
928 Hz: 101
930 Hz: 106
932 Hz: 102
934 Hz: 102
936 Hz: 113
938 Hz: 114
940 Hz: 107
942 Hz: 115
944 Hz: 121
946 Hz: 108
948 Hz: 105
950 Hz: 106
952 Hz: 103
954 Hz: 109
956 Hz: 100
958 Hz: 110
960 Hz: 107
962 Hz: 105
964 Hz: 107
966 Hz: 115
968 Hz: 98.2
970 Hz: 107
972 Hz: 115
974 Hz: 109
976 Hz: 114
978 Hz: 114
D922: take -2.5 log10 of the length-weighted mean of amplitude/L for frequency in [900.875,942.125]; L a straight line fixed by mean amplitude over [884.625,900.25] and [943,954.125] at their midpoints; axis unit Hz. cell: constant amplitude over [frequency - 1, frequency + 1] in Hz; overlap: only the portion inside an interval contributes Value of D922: -0.03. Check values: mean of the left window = 101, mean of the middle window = 108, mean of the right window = 109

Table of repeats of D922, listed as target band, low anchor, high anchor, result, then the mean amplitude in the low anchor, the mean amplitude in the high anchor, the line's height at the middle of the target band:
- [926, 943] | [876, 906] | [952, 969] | -0.033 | 102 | 106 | 105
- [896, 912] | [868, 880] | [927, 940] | -0.040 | 98.8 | 106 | 103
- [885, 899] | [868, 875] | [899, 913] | 0.032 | 96.3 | 107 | 103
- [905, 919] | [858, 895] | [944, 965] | -0.054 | 101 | 107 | 104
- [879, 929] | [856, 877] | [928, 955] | 0.008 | 103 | 108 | 105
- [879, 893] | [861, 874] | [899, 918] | 0.031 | 101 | 108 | 104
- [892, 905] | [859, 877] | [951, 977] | 0.014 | 102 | 108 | 104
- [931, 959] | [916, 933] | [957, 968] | -0.009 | 107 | 108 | 107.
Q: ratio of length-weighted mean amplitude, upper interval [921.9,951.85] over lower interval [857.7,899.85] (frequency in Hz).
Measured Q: 1.06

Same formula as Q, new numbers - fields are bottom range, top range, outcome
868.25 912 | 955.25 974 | 1.05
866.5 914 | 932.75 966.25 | 1.06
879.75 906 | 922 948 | 1.06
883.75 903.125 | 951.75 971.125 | 1.04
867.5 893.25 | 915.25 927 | 1.09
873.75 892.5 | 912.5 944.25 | 1.08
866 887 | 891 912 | 1.04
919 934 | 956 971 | 1.01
